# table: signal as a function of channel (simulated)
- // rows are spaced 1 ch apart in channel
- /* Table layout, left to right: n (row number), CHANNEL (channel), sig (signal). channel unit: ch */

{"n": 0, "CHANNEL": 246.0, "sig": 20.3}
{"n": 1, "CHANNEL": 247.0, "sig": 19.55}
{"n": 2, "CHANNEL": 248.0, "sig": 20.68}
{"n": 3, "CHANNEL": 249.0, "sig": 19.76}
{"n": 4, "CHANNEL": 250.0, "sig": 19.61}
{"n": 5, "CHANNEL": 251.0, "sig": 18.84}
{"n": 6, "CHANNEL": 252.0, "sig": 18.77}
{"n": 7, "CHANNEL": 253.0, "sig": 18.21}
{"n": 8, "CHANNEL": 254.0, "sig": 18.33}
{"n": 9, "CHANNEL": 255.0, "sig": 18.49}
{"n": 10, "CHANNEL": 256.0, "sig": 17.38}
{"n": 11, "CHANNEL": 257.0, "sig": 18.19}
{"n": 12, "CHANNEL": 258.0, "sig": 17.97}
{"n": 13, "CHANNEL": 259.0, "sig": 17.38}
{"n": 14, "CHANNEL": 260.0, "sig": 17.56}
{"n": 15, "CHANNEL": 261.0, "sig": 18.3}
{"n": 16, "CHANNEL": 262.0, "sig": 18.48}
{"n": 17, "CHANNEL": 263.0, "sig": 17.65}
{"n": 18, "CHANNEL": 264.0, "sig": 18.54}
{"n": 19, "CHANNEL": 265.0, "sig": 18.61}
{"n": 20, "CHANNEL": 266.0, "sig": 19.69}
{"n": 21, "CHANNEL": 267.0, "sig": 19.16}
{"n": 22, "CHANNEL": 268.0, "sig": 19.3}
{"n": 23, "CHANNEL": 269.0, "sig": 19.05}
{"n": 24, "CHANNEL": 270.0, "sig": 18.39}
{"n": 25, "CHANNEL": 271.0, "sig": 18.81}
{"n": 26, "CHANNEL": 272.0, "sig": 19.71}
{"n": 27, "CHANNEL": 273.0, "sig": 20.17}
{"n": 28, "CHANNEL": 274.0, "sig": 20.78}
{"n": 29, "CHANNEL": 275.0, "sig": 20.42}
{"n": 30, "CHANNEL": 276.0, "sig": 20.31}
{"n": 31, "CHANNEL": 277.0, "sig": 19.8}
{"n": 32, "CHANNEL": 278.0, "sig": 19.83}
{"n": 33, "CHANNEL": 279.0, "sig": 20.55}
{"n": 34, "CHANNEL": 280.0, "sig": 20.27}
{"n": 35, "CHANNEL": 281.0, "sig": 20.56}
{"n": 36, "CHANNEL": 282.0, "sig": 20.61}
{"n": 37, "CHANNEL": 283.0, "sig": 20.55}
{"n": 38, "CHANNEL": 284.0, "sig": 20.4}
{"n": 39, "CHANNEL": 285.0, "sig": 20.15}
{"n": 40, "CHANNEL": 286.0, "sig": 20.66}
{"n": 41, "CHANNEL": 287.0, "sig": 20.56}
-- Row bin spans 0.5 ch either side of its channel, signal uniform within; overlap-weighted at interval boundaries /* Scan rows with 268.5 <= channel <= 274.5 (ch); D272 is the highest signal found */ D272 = 20.78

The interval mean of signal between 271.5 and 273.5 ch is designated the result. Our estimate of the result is 19.9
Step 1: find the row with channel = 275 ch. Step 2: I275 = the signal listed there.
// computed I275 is 20.42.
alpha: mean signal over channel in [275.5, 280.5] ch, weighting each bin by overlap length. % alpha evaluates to 20.2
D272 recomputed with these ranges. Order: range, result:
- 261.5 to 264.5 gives 18.54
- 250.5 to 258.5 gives 18.84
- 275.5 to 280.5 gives 20.55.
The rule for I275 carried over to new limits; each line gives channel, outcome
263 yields 17.65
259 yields 17.38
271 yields 18.81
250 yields 19.61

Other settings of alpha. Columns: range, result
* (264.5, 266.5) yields 19.1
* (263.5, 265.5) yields 18.6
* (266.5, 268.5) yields 19.2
